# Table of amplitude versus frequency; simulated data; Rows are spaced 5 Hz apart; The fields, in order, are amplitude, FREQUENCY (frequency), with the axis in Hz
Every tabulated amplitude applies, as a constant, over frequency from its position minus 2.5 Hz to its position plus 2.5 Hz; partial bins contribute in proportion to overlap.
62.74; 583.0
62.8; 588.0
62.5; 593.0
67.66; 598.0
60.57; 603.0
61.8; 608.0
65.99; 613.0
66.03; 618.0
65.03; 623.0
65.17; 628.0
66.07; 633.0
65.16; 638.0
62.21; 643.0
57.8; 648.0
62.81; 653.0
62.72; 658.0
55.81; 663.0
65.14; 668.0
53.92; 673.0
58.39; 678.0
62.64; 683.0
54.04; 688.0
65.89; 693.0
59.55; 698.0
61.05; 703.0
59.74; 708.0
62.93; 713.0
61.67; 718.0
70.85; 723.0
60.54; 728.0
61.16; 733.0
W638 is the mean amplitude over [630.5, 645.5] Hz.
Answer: 64.5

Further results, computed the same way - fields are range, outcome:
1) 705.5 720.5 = 61.4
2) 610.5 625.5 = 65.7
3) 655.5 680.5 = 59.2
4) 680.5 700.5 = 60.5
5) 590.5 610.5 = 63.1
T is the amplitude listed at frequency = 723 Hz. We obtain 70.85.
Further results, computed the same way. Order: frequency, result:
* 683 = 62.64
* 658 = 62.72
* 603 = 60.57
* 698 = 59.55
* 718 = 61.67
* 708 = 59.74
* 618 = 66.03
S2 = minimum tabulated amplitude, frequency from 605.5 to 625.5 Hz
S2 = 61.8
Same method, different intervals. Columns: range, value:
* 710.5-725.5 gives 61.67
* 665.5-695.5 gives 53.92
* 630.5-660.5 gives 57.8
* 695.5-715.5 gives 59.55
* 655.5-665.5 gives 55.81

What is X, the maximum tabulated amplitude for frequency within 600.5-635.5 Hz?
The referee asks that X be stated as 66.07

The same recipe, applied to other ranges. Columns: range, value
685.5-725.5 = 70.85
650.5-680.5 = 65.14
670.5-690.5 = 62.64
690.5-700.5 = 65.89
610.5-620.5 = 66.03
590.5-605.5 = 67.66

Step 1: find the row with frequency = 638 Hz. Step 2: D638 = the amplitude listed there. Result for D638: 65.16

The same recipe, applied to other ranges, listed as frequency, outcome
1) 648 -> 57.8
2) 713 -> 62.93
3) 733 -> 61.16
